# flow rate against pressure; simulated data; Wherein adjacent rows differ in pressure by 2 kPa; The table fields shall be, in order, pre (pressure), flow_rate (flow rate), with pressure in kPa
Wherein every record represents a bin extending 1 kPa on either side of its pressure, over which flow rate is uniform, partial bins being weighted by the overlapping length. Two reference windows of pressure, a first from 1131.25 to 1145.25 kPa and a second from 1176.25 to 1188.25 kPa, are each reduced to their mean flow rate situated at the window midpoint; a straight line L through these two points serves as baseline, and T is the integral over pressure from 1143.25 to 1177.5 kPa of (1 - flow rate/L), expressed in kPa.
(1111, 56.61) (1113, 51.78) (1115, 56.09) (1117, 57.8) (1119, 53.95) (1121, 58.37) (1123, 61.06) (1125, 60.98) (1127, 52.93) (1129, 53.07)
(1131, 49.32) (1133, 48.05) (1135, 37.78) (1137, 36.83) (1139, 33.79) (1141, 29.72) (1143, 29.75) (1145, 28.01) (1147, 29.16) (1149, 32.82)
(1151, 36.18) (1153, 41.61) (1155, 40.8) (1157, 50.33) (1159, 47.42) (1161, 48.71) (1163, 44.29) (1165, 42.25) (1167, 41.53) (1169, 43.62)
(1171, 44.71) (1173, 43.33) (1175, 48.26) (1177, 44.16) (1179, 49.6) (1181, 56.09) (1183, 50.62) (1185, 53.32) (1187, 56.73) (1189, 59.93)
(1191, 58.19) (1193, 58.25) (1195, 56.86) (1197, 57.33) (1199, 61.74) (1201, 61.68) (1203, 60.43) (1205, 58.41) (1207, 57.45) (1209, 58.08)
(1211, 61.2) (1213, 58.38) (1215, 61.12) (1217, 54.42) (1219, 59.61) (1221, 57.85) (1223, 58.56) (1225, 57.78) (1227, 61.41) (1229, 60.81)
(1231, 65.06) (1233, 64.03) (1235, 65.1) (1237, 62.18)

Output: 2.3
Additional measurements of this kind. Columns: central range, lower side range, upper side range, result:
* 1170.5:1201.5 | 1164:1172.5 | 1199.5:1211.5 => -1.71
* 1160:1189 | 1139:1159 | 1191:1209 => -0.40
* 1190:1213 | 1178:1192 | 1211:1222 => -0.89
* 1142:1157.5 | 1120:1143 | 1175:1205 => 4.38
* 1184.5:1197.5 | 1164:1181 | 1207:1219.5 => -1.52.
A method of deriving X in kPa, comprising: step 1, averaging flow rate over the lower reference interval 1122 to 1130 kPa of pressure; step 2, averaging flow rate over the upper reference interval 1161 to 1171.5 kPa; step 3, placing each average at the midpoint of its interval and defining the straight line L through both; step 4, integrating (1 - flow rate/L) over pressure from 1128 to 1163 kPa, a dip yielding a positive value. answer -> 7.3 kPa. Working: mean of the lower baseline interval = 57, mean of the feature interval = 39.7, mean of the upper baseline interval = 43.7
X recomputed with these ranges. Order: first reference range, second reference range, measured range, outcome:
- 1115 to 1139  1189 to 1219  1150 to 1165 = 2.83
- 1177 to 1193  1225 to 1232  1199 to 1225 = -0.02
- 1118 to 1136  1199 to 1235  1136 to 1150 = 5.86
